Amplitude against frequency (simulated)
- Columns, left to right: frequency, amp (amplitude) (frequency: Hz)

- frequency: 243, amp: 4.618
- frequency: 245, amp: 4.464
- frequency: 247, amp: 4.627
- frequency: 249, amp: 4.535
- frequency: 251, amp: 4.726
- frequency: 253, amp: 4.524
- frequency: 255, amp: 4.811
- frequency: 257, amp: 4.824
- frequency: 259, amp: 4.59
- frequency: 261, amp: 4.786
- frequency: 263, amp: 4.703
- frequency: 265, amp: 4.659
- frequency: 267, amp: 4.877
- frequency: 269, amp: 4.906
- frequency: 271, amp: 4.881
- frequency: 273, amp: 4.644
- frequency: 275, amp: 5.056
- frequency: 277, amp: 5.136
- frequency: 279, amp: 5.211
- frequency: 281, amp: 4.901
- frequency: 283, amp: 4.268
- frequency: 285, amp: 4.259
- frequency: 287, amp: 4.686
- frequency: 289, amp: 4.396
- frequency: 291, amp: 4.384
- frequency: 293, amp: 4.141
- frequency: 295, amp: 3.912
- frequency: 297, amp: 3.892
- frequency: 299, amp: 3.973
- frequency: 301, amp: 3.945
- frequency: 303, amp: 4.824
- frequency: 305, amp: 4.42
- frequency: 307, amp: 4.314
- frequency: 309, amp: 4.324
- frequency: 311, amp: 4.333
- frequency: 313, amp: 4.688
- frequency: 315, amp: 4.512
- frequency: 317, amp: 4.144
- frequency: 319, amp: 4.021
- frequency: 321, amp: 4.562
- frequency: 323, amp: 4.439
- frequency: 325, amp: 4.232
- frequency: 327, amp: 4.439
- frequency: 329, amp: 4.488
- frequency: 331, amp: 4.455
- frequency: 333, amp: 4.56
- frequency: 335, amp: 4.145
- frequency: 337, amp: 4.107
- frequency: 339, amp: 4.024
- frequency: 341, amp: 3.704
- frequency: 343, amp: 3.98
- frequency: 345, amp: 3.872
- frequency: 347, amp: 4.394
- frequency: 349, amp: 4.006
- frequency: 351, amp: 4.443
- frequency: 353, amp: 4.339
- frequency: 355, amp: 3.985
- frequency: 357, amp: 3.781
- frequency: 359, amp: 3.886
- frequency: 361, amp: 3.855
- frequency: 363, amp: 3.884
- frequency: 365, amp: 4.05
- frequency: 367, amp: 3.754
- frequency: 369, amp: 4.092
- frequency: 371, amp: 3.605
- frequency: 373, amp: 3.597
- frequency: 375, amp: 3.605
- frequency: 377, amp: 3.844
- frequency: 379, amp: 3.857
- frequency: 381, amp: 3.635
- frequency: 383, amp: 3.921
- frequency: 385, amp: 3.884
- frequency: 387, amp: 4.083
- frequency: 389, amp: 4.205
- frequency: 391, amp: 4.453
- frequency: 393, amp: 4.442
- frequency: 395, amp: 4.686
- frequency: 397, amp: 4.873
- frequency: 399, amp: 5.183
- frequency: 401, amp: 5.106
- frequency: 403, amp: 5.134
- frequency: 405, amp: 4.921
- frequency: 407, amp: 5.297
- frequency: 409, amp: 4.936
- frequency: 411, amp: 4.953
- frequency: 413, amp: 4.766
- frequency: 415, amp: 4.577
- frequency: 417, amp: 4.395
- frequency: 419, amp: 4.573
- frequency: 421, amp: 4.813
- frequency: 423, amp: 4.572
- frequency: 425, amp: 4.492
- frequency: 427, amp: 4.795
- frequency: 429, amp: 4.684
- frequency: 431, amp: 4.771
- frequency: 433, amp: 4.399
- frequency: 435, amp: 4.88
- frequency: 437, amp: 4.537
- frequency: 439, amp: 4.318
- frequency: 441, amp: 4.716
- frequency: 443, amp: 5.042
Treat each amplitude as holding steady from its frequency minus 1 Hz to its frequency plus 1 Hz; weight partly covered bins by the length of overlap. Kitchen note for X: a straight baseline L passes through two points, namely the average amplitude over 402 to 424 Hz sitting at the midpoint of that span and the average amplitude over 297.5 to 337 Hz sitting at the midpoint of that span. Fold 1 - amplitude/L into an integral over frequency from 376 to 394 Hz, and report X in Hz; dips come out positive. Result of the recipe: 2.47 Hz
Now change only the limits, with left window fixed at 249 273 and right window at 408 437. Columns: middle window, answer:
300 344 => 3.87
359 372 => 2.29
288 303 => 1.86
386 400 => 0.39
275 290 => 0.04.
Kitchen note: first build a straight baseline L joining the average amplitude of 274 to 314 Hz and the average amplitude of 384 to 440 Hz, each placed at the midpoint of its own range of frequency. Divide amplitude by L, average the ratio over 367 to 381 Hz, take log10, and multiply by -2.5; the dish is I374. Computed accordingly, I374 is 0.22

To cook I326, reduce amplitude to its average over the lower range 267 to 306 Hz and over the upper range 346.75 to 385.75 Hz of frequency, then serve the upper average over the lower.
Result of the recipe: 0.86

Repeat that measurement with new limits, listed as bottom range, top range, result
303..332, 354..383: 0.87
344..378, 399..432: 1.22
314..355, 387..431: 1.12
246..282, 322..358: 0.87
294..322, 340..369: 0.94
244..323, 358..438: 0.97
